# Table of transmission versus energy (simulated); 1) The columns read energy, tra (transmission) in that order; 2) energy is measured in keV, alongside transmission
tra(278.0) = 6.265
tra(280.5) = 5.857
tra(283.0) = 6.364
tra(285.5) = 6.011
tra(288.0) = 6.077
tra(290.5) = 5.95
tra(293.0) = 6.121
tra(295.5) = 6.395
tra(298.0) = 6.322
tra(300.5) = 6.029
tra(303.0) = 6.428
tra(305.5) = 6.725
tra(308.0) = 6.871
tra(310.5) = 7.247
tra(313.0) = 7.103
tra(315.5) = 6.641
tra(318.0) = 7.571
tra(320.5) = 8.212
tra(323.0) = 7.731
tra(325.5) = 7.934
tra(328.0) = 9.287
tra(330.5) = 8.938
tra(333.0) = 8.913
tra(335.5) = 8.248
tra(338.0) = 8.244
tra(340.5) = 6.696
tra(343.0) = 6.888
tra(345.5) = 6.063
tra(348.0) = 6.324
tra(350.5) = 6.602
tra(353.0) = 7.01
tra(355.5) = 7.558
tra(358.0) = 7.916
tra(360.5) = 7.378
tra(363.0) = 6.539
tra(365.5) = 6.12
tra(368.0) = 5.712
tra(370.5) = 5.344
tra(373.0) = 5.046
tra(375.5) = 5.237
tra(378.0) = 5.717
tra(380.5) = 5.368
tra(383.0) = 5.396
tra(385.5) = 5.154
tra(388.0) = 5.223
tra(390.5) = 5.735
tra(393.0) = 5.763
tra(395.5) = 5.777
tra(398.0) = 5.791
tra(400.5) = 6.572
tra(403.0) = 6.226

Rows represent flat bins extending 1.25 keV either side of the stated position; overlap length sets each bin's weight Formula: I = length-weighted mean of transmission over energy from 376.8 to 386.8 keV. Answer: 5.41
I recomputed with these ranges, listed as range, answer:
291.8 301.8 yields 6.22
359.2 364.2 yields 6.97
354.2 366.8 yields 7.1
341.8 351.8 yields 6.47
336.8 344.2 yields 7.27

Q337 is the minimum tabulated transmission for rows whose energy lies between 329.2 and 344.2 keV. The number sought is 6.696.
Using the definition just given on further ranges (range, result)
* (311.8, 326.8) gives 6.641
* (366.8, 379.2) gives 5.046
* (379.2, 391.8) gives 5.154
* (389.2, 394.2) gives 5.735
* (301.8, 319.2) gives 6.428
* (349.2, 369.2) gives 5.712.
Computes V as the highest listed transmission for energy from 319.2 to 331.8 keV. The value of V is 9.287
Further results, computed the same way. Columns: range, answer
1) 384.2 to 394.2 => 5.763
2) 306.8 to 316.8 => 7.247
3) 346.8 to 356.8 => 7.558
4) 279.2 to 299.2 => 6.395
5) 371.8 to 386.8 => 5.717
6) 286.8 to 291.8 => 6.077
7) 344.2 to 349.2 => 6.324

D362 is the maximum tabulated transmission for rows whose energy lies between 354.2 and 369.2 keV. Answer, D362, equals 7.916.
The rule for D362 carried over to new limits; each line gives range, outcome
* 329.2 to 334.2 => 8.938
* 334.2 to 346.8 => 8.248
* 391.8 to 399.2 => 5.791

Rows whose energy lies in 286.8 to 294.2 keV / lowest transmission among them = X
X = 5.95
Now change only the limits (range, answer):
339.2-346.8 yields 6.063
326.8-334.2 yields 8.913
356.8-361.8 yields 7.378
